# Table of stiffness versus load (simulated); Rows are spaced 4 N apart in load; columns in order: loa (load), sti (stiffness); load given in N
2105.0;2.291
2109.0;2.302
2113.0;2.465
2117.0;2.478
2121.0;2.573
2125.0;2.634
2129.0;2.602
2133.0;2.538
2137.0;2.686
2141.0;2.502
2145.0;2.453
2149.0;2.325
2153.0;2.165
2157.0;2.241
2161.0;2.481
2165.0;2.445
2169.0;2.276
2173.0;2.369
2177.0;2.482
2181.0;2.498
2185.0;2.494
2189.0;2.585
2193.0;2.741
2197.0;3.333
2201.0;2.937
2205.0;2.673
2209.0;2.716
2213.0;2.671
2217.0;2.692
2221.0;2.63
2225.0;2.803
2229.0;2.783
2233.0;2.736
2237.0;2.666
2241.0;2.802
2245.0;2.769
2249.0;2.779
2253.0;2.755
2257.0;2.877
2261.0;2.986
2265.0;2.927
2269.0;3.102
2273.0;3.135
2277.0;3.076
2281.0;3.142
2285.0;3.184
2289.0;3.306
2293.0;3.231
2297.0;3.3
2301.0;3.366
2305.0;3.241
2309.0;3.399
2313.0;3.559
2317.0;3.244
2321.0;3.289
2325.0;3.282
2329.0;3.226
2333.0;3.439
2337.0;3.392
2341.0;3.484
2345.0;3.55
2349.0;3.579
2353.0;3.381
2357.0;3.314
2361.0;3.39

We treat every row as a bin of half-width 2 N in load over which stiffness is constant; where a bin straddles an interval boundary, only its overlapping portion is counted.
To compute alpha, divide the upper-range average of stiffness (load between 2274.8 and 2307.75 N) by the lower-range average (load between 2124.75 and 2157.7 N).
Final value 1.3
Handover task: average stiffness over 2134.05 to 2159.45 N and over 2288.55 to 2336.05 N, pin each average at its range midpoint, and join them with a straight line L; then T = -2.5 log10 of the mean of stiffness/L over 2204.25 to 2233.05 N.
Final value 0.04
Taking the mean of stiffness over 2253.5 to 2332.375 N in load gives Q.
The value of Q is 3.2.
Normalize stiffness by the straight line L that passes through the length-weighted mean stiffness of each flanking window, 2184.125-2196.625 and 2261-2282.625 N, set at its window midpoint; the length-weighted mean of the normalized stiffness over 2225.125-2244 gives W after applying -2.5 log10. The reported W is 0.06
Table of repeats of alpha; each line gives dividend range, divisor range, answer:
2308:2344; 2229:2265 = 1.20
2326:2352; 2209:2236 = 1.26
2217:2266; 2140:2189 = 1.16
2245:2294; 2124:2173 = 1.24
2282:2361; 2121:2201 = 1.33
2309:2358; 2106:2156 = 1.38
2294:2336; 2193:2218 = 1.18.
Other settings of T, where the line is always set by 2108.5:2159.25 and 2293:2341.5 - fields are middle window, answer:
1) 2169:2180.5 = 0.11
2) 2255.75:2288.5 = 0.02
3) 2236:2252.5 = 0.09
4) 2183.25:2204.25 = -0.02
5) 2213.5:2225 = 0.07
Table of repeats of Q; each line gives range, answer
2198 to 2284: 2.85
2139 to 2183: 2.39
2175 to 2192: 2.53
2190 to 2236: 2.79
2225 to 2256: 2.76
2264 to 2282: 3.08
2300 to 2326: 3.34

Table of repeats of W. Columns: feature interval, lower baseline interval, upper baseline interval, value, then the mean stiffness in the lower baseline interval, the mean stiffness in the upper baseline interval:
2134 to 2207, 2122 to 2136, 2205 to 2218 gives 0.04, 2.6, 2.69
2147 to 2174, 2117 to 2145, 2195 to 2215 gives 0.16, 2.57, 2.87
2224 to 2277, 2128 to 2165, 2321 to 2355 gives 0.04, 2.44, 3.41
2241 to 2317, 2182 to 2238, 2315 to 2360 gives -0.01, 2.74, 3.38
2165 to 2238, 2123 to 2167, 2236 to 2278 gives 0.01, 2.46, 2.9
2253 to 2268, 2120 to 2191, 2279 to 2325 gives 0.05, 2.46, 3.3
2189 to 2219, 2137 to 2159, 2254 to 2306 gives -0.05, 2.37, 3.13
